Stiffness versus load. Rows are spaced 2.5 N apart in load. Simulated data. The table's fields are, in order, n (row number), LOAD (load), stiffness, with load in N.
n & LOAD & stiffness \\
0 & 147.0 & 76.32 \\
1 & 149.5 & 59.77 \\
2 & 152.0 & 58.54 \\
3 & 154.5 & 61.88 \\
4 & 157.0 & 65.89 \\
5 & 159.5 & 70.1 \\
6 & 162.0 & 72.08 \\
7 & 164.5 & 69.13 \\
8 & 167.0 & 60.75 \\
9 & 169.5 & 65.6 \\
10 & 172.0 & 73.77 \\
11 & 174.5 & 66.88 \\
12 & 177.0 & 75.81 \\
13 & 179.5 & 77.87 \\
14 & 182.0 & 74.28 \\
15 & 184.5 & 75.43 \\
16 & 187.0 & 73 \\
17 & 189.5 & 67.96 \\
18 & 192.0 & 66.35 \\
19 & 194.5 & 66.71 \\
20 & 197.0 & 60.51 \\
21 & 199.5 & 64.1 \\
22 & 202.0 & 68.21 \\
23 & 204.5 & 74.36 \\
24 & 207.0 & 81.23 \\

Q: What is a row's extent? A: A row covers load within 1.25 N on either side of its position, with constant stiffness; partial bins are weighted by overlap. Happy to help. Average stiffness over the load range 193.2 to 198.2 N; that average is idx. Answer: 63.7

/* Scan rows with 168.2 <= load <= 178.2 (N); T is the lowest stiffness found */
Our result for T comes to 65.6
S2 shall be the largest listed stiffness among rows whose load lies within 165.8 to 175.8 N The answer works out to 73.77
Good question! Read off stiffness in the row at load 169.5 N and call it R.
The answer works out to 65.6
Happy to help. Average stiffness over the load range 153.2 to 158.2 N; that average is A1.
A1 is 63.8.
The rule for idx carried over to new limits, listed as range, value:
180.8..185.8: 74.8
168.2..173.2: 69.6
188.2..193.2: 67.2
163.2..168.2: 65.1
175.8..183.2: 76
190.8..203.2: 65.2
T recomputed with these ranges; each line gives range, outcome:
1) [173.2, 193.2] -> 66.35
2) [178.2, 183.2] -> 74.28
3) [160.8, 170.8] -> 60.75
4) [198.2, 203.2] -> 64.1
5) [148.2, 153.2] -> 58.54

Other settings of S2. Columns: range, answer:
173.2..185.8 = 77.87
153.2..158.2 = 65.89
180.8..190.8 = 75.43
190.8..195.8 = 66.71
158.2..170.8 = 72.08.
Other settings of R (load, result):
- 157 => 65.89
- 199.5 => 64.1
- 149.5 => 59.77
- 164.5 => 69.13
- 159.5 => 70.1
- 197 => 60.51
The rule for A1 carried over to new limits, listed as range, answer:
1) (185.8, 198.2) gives 66.9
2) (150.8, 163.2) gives 65.7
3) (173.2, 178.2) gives 71.3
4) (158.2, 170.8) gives 67.6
